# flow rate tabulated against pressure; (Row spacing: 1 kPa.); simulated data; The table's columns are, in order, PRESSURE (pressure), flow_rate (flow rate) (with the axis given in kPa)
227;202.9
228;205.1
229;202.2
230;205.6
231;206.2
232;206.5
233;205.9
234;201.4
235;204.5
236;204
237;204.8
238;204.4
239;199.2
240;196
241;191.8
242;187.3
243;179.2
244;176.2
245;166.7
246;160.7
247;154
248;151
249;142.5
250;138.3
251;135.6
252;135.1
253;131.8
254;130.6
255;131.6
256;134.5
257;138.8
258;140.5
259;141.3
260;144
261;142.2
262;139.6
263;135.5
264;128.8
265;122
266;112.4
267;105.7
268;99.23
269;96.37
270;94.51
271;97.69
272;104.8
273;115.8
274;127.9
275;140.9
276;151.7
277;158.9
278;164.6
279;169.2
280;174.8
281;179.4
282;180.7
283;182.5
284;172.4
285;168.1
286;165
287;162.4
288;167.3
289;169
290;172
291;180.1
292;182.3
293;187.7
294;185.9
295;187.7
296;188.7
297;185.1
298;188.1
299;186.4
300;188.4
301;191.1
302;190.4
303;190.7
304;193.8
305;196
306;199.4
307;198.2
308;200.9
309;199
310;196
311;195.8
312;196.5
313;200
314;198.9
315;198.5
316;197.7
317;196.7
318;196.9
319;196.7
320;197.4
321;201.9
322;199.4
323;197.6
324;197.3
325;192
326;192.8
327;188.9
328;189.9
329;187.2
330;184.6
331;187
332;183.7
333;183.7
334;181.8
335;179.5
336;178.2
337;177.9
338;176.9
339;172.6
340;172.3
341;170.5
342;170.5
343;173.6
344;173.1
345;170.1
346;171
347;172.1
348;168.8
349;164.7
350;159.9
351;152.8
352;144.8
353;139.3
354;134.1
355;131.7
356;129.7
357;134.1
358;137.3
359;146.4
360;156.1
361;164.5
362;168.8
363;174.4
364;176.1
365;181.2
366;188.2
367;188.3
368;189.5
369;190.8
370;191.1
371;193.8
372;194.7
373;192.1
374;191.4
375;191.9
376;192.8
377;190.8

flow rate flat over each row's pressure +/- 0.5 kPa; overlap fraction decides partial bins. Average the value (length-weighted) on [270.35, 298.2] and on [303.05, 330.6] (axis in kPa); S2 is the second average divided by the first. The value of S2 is 1.19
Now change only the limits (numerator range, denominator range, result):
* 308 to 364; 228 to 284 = 1.13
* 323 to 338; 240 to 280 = 1.33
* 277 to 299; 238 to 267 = 1.18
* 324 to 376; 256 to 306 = 1.10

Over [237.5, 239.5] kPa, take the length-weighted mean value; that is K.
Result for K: 202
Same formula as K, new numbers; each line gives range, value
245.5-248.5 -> 155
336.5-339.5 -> 176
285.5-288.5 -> 165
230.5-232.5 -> 206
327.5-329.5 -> 189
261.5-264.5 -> 135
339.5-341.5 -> 171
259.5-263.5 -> 140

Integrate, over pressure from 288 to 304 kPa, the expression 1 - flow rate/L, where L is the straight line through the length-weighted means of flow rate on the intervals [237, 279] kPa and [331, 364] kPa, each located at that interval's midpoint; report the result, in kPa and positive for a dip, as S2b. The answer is -3.4 kPa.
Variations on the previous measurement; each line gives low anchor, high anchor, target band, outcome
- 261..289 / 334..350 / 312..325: -2.9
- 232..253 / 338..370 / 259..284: 5.2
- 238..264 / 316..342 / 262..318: 1.2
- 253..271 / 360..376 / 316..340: -4.0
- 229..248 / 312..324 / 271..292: 3.8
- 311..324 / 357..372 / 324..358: 3.1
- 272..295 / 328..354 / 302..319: -2.9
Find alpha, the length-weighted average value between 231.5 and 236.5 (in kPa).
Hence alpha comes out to 204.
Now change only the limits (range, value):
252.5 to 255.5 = 131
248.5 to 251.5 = 139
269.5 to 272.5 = 99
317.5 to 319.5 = 197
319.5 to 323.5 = 199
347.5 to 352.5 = 158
